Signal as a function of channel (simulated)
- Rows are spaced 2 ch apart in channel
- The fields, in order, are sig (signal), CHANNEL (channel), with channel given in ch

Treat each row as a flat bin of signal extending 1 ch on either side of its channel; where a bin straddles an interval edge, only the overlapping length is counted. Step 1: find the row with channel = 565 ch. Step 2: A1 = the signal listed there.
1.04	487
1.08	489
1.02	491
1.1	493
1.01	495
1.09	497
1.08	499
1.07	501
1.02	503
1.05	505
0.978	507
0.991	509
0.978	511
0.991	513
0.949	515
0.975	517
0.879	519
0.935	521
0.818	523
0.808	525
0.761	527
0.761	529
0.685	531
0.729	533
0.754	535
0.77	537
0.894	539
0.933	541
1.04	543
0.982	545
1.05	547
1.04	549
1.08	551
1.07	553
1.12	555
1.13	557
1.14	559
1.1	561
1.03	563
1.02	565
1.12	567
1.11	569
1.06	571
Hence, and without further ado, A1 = 1.02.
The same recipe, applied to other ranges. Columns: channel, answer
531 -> 0.685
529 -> 0.761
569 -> 1.11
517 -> 0.975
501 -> 1.07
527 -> 0.761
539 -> 0.894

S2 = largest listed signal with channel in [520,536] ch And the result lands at 0.935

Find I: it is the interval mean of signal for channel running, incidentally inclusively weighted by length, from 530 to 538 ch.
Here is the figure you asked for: 0.735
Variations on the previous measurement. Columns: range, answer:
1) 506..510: 0.984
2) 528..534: 0.725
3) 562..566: 1.02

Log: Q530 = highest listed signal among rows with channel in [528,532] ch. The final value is 0.761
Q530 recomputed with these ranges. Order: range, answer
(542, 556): 1.12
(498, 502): 1.08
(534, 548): 1.05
